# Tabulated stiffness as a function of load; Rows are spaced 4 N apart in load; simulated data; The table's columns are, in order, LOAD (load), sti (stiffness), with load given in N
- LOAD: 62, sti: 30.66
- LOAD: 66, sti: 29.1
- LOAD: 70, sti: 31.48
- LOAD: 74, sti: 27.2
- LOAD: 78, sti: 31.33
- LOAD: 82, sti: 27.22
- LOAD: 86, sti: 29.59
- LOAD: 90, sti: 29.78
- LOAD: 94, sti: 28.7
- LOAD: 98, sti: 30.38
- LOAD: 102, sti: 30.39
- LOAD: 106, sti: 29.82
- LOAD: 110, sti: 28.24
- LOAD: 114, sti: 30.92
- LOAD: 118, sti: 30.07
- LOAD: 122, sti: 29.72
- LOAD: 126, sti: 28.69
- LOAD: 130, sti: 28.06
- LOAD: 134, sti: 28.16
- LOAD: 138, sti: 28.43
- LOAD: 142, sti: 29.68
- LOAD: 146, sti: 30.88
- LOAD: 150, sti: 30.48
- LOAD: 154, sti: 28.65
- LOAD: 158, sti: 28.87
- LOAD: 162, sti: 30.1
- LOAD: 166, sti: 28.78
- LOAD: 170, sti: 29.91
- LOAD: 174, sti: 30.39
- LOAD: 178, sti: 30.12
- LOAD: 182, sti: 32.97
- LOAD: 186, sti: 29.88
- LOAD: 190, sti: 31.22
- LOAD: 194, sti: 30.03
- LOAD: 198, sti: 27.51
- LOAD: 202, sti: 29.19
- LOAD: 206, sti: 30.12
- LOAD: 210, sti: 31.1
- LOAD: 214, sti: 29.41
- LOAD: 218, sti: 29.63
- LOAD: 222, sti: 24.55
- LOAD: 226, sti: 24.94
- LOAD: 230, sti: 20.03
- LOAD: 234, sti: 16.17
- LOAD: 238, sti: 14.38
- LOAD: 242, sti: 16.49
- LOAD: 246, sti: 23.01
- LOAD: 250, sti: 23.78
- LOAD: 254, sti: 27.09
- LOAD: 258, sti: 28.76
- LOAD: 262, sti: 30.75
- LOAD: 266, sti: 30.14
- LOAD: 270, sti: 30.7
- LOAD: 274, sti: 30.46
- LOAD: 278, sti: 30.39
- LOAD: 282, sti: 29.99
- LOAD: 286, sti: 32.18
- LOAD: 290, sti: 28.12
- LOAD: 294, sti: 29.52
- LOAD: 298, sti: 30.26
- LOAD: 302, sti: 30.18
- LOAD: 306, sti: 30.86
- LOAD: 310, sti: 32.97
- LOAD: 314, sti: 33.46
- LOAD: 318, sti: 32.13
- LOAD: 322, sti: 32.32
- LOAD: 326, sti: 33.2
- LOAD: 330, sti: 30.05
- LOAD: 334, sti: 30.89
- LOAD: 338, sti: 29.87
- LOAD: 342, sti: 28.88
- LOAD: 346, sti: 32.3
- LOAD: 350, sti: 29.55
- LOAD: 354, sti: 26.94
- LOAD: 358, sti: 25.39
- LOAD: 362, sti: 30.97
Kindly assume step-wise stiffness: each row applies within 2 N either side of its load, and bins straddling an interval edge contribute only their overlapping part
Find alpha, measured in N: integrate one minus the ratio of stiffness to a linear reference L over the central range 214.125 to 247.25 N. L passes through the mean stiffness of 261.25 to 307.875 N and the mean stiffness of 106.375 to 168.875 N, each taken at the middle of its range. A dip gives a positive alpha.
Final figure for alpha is 9.2 N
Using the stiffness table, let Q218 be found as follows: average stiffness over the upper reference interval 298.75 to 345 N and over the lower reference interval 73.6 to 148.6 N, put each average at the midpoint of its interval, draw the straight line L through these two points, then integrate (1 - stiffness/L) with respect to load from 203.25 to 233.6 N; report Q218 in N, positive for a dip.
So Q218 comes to 3.78 N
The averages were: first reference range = 29.4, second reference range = 31.3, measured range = 26.6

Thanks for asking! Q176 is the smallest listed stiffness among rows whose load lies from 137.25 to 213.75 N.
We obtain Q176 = 27.51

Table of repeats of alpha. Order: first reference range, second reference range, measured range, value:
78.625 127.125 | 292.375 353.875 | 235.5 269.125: 6.8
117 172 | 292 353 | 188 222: 0.5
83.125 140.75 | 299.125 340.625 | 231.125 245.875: 6.6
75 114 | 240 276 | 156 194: -2.8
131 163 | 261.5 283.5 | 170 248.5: 8.9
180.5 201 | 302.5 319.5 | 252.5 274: 1.2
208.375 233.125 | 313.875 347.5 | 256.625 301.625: -2.0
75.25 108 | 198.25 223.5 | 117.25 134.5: 0.3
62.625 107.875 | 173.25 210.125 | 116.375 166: 1.0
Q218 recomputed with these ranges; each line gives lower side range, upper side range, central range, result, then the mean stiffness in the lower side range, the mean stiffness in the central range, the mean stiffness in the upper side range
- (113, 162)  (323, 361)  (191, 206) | 0.14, 29.4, 29.2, 29.8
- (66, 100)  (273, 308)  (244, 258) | 2.26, 29.4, 25.2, 30.2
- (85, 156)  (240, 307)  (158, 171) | -0.14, 29.5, 29.5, 28.4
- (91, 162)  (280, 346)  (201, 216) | 0.05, 29.4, 30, 31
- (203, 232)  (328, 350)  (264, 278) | -0.91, 27.2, 30.4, 30.3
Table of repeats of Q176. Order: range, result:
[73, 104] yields 27.2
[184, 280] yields 14.38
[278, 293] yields 28.12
